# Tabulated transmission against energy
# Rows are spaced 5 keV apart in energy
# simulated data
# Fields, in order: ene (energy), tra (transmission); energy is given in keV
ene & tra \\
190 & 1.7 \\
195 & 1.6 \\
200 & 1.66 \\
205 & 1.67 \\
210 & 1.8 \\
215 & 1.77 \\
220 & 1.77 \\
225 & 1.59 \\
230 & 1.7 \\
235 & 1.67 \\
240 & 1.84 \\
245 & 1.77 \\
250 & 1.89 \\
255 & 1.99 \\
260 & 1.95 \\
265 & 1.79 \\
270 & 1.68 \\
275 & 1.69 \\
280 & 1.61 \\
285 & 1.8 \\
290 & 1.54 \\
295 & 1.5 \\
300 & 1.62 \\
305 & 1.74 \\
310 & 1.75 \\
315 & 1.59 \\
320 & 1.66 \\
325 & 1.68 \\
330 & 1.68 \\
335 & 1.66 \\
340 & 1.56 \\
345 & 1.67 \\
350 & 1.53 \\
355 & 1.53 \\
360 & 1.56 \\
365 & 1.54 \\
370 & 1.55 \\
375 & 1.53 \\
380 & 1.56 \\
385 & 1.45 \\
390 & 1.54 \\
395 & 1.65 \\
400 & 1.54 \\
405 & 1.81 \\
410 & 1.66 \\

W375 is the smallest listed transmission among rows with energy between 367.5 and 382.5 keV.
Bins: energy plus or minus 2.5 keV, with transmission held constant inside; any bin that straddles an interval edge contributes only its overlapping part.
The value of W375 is 1.53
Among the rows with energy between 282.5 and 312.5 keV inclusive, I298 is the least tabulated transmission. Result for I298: 1.5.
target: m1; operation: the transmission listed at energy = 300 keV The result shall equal 1.62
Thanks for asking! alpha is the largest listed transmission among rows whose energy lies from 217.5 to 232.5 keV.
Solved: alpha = 1.77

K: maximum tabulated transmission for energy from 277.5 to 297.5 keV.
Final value 1.8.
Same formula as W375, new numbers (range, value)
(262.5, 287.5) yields 1.61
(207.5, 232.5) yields 1.59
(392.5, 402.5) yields 1.54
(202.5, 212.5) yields 1.67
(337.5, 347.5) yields 1.56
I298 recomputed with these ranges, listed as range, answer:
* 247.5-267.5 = 1.79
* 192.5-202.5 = 1.6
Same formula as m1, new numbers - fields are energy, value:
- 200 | 1.66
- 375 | 1.53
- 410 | 1.66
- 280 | 1.61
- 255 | 1.99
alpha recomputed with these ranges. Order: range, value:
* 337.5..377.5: 1.67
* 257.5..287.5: 1.95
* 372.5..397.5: 1.65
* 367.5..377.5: 1.55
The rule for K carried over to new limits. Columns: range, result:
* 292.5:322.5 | 1.75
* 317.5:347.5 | 1.68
